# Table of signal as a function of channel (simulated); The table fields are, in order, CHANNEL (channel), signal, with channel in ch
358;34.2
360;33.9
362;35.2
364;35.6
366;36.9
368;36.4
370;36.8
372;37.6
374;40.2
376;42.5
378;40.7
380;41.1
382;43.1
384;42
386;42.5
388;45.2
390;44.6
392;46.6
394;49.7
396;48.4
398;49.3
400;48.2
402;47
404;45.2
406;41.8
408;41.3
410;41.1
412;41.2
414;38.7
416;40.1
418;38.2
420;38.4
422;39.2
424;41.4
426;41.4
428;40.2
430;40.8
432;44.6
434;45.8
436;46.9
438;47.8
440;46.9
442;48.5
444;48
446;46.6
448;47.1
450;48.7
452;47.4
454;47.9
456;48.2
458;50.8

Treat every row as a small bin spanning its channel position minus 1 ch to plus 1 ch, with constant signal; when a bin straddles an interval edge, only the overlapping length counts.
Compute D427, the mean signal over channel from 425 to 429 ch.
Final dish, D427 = 40.8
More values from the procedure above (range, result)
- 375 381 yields 41.4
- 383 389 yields 43.2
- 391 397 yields 48.2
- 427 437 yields 43.7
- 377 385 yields 41.7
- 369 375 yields 38.2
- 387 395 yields 46.5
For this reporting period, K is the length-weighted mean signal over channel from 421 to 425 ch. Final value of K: 40.3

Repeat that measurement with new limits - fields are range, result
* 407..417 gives 40.5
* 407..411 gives 41.2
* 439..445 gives 47.8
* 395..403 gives 48.2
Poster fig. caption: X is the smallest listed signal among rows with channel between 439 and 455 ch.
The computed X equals 46.6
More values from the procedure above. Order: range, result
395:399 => 48.4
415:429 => 38.2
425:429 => 40.2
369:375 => 36.8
